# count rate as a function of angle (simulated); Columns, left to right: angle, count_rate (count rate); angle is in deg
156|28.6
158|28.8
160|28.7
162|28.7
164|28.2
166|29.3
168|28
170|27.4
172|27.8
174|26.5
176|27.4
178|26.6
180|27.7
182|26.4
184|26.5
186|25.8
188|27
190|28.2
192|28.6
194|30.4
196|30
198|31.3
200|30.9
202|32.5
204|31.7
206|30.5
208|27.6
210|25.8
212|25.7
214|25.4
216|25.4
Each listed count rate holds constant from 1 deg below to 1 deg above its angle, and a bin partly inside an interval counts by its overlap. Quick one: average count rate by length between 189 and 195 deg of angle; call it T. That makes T 29.1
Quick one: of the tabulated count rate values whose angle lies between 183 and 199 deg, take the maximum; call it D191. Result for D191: 31.3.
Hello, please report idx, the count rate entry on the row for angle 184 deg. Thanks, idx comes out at 26.5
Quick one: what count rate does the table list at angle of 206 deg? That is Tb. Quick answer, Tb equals 30.5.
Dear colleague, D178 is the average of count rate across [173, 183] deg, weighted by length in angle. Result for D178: 26.9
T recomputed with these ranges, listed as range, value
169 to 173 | 27.6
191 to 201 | 30.2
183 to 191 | 26.9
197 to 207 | 31.4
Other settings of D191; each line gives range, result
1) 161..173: 29.3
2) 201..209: 32.5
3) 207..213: 27.6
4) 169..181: 27.8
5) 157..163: 28.8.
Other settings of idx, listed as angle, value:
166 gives 29.3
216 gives 25.4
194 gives 30.4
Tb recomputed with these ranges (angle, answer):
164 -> 28.2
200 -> 30.9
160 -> 28.7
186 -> 25.8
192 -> 28.6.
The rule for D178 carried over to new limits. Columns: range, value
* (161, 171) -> 28.3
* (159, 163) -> 28.7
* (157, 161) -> 28.8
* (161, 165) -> 28.4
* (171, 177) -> 27.2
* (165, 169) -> 28.6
